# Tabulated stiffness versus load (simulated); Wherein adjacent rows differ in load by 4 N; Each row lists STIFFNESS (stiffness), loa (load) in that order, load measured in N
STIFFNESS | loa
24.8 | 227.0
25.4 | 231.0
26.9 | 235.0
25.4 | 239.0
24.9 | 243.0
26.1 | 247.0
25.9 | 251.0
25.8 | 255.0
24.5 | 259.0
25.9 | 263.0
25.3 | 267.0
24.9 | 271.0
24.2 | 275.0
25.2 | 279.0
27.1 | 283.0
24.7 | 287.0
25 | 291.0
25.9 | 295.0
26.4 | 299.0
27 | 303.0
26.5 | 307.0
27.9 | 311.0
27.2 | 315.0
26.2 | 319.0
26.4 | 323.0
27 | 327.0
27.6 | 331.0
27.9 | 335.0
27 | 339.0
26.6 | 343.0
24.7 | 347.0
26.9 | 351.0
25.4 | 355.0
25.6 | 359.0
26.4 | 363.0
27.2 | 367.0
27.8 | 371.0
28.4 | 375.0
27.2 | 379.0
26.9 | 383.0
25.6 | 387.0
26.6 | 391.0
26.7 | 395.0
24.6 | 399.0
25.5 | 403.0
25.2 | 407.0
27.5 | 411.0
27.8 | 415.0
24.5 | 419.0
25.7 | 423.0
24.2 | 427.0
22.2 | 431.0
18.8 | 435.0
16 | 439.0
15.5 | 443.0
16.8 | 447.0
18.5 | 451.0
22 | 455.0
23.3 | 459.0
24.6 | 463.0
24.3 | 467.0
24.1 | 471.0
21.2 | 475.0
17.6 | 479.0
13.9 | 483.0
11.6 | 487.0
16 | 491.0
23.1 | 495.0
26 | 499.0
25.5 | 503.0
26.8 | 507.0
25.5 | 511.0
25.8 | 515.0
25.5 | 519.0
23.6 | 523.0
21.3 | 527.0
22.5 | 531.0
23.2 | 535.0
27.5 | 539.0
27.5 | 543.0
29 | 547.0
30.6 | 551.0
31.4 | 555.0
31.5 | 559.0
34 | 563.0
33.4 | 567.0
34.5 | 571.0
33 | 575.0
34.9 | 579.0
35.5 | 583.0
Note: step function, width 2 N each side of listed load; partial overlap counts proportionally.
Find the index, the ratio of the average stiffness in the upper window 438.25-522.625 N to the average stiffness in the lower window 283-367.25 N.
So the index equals 0.8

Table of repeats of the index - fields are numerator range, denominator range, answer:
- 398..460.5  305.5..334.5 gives 0.83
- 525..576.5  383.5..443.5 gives 1.21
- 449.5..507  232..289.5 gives 0.83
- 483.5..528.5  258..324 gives 0.87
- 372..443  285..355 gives 0.93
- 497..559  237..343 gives 1.01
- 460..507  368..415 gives 0.79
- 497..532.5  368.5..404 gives 0.93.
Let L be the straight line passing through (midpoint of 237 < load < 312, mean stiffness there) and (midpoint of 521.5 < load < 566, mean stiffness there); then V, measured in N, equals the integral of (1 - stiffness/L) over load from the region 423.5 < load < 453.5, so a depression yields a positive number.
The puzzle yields 8.5 N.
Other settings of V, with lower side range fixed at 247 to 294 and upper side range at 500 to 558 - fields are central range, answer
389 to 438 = 2.03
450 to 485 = 6.57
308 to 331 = -1.31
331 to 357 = -0.92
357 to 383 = -1.41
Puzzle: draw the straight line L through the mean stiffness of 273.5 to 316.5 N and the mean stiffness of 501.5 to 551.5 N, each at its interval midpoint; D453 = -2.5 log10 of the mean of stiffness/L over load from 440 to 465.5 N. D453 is 0.272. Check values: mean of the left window 26.1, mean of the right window 25.6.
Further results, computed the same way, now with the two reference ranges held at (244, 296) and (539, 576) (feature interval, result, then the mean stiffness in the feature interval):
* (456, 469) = 0.23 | 23.9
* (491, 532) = 0.25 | 24.2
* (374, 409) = 0.07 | 26.2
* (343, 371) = 0.04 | 26.2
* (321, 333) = -0.02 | 27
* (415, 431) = 0.15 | 24.9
